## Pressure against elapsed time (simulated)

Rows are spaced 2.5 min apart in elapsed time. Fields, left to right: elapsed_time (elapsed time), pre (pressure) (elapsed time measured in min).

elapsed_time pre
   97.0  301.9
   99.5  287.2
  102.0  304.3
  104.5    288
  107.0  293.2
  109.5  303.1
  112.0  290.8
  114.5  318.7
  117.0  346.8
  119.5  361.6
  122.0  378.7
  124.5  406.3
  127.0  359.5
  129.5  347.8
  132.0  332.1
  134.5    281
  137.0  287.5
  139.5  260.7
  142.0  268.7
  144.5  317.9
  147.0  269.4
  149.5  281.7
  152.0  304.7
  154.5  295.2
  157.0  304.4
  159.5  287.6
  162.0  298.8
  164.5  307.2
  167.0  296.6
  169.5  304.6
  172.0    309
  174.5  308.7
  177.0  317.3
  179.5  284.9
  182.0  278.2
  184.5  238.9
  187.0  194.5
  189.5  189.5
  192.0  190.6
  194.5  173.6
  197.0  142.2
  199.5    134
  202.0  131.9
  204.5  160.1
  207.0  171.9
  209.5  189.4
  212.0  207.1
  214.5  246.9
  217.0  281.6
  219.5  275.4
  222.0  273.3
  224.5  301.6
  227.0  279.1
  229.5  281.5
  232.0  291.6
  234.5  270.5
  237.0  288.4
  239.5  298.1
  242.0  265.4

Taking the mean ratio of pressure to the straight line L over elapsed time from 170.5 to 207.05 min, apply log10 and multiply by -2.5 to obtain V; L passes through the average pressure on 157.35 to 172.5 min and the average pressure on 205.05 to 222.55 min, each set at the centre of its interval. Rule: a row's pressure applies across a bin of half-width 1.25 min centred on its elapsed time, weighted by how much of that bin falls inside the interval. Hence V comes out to 0.24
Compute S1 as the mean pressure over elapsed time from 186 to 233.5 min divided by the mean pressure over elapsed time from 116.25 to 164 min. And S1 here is 0.69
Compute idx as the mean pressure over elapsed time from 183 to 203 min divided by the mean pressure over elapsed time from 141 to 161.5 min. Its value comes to 0.60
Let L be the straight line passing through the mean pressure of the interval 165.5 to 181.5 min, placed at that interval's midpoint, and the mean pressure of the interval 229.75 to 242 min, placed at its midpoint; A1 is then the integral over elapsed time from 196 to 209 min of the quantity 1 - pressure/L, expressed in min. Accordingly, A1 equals 6.3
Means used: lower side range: 302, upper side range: 284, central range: 151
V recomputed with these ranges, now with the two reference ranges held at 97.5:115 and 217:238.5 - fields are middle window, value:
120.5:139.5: -0.15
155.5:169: -0.03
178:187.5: 0.13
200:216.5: 0.46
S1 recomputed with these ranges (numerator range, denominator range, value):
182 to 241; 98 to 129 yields 0.69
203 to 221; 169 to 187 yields 0.77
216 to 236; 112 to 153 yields 0.88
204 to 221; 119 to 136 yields 0.63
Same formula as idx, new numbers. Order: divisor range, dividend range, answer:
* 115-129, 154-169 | 0.82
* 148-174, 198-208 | 0.50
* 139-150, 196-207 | 0.52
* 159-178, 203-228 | 0.78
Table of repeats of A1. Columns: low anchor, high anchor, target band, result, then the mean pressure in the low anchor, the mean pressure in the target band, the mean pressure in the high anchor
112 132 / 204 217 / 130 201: 3.87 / 354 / 267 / 205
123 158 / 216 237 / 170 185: 0.24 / 309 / 293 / 282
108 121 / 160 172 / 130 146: 1.05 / 325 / 294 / 302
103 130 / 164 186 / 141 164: 1.18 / 335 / 293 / 292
